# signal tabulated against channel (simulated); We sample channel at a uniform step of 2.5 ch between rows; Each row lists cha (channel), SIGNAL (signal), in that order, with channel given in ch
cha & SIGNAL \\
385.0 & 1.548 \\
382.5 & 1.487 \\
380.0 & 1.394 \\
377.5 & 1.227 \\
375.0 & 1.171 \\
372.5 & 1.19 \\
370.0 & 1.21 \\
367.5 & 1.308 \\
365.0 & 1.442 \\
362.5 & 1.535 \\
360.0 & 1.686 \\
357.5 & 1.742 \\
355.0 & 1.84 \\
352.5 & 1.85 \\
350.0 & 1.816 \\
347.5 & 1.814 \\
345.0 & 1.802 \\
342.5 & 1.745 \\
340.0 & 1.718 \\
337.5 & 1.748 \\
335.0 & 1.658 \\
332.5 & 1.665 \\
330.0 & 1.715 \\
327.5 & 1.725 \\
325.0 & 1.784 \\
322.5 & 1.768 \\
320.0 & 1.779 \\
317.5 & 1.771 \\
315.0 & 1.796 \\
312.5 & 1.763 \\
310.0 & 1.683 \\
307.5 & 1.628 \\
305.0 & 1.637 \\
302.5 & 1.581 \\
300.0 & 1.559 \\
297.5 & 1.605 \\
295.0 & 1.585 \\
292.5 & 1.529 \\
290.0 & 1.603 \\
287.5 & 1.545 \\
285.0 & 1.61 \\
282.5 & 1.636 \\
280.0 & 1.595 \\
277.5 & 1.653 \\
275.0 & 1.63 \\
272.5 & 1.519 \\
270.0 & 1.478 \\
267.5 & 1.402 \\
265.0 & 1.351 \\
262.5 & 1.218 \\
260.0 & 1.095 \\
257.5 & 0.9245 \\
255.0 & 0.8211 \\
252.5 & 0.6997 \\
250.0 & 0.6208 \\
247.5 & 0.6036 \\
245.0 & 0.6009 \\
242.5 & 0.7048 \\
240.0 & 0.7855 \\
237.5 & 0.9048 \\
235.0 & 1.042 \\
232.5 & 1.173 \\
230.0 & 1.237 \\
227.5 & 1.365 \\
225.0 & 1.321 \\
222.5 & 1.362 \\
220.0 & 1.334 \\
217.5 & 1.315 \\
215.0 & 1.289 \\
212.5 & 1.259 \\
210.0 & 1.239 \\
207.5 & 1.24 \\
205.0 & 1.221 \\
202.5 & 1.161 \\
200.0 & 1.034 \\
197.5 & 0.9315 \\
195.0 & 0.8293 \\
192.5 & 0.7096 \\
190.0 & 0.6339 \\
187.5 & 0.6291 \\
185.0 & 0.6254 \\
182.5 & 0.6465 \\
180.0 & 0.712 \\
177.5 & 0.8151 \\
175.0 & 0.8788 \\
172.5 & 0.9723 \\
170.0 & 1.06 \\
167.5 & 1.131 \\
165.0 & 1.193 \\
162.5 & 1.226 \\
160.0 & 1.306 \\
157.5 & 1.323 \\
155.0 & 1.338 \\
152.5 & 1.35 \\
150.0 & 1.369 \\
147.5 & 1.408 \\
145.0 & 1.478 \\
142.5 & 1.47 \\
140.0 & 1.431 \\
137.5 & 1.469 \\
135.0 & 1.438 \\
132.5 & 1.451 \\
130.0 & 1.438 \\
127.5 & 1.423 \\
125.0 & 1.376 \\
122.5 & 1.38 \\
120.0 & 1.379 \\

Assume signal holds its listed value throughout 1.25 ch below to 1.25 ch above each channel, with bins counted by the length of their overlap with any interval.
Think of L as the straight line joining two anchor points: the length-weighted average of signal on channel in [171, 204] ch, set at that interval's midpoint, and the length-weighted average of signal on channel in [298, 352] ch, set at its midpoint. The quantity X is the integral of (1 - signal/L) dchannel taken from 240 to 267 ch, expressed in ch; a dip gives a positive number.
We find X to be 8.3 ch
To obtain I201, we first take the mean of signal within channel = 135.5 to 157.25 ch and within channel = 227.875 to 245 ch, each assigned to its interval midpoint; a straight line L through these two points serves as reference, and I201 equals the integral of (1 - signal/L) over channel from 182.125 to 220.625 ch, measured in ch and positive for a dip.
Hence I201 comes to 3.9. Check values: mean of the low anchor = 1.41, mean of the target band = 1.01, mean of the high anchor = 0.967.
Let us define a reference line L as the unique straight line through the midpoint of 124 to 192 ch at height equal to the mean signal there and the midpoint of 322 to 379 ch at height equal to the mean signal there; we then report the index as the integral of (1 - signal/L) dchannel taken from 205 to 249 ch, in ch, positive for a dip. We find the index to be 7.1 ch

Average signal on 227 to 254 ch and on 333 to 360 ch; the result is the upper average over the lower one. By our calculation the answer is 2.03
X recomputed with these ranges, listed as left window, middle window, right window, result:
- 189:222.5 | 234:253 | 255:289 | 7.9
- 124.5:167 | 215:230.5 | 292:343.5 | 2.0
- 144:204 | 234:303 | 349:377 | 2.2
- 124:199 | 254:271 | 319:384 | 2.5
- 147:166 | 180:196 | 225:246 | 6.8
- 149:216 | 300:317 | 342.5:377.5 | -3.2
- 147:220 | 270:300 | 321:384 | -4.3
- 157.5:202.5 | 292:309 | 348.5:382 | -3.9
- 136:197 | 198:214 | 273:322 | 0.9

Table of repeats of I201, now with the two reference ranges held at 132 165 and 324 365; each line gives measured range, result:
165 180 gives 4.8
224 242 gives 5.1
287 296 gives 0.4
